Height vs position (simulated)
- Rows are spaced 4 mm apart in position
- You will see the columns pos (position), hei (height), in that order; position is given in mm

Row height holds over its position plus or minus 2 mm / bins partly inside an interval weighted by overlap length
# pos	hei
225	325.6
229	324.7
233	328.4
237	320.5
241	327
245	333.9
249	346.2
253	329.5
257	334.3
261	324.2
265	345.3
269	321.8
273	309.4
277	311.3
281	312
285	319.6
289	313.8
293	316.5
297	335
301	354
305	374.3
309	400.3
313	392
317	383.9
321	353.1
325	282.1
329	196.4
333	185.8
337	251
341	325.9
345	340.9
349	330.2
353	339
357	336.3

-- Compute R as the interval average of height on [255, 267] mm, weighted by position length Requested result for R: 335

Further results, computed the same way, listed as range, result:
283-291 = 317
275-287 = 314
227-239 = 325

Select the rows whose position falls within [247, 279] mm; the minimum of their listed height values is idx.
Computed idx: 309.4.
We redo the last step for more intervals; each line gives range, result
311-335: 185.8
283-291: 313.8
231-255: 320.5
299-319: 354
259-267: 324.2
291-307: 316.5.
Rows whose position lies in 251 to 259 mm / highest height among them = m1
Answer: 334.3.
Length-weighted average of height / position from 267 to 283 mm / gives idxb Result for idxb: 314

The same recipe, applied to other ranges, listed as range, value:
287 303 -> 330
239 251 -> 336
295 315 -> 371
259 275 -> 325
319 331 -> 277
